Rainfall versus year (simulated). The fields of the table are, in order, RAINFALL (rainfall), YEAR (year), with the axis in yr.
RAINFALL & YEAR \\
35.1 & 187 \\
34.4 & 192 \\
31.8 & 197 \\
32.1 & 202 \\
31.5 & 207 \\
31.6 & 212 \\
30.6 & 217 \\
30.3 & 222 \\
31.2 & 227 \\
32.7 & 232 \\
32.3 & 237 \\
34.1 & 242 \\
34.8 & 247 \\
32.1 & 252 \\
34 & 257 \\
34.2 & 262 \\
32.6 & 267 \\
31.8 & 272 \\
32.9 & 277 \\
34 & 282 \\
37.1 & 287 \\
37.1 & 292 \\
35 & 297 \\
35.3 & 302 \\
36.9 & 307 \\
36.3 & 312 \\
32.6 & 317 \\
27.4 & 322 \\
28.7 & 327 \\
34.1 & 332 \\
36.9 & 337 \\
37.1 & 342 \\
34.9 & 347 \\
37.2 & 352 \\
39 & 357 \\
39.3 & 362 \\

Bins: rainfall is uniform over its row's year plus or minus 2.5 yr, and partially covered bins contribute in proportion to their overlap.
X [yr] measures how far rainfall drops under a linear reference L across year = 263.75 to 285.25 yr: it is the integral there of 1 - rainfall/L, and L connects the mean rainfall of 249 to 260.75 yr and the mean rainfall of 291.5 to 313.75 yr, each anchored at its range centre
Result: 0.9 yr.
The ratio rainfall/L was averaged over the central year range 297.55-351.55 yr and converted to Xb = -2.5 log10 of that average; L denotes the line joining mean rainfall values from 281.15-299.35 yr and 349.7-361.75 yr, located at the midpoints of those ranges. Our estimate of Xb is 0.092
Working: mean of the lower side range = 36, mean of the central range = 34.2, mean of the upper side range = 38.3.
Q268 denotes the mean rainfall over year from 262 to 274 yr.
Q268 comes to 32.6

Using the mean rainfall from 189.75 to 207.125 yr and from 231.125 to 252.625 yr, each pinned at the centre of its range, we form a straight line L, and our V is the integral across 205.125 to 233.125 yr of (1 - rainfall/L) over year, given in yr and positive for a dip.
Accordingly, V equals 1.43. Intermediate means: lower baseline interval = 32.6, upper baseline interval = 33.3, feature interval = 31.2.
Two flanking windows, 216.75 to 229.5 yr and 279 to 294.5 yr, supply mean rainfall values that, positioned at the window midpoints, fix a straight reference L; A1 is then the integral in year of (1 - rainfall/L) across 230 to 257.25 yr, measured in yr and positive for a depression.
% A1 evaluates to -0.7 yr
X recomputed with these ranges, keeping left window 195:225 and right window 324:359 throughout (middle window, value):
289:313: -1.48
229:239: -0.13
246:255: -0.21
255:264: -0.36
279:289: -0.54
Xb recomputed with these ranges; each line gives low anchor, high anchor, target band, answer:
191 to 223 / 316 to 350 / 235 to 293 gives -0.048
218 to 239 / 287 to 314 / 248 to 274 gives 0.018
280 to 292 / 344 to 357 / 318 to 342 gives 0.128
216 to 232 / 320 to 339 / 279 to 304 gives -0.135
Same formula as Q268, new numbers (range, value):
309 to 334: 31.9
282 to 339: 34.3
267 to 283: 32.8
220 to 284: 32.9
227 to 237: 32.2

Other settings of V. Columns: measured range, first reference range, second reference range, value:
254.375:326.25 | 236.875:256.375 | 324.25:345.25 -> -0.27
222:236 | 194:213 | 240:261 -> 0.51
